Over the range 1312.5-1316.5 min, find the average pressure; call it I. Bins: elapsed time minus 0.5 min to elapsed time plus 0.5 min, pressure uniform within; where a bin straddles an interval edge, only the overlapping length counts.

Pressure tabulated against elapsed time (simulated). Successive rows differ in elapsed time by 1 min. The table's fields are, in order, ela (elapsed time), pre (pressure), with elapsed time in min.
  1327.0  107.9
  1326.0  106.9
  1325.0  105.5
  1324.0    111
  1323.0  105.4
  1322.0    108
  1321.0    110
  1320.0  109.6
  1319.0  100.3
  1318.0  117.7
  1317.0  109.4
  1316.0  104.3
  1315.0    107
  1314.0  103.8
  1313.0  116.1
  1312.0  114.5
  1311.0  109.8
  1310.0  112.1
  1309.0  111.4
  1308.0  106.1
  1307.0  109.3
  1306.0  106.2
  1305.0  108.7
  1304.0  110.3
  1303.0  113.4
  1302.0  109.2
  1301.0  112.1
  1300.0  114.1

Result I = 108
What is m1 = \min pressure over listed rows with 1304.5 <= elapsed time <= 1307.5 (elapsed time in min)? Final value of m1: 106.2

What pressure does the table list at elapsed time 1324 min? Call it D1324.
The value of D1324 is 111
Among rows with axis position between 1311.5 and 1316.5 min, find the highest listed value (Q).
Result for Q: 116.1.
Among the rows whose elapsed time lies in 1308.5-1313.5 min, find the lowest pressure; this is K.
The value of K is 109.8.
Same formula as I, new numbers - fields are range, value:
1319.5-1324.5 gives 109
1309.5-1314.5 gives 111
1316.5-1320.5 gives 109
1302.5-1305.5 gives 111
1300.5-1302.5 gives 111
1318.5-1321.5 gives 107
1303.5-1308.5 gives 108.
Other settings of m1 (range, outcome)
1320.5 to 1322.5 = 108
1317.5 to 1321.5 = 100.3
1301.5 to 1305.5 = 108.7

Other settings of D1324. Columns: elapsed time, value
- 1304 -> 110.3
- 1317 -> 109.4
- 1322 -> 108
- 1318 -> 117.7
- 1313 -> 116.1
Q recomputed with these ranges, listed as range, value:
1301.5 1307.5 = 113.4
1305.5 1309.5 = 111.4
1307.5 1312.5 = 114.5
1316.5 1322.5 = 117.7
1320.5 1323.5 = 110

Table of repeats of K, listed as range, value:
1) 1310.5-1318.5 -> 103.8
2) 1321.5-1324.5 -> 105.4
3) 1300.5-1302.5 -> 109.2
